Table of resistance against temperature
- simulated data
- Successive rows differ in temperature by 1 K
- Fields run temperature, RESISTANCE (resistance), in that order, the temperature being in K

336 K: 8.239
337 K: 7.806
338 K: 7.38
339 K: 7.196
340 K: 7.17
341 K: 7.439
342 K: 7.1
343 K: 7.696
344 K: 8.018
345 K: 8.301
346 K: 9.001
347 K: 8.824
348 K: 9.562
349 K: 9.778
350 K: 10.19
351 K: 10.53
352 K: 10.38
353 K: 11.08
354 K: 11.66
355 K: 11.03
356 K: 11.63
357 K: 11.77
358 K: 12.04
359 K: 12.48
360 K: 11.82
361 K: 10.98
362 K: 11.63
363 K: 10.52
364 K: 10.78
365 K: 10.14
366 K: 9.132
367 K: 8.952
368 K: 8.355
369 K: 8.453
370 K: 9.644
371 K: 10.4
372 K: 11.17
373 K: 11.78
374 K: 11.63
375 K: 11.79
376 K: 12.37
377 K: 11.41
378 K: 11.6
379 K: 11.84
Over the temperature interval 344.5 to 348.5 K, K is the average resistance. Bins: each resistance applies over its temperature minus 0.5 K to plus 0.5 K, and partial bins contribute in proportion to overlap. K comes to 8.92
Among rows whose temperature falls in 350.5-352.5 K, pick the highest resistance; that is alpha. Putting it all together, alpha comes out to 10.53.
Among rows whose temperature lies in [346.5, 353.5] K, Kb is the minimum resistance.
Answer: 8.824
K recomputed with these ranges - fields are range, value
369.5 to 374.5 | 10.9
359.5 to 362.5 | 11.5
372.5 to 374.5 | 11.7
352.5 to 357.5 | 11.4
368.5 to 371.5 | 9.5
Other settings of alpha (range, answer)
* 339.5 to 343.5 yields 7.696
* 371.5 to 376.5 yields 12.37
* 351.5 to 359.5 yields 12.48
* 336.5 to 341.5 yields 7.806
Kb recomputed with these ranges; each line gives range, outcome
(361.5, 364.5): 10.52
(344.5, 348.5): 8.301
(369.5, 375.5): 9.644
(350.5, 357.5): 10.38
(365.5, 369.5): 8.355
